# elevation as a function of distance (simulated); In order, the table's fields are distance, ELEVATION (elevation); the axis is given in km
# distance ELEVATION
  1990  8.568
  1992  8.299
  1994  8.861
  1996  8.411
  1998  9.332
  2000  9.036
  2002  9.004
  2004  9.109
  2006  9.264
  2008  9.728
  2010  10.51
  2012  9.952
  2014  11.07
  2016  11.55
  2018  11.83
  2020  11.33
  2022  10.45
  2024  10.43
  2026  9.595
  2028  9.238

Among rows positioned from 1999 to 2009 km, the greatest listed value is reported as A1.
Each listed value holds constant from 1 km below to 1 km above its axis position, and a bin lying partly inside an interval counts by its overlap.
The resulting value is 9.728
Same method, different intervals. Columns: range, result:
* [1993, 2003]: 9.332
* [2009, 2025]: 11.83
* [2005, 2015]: 11.07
